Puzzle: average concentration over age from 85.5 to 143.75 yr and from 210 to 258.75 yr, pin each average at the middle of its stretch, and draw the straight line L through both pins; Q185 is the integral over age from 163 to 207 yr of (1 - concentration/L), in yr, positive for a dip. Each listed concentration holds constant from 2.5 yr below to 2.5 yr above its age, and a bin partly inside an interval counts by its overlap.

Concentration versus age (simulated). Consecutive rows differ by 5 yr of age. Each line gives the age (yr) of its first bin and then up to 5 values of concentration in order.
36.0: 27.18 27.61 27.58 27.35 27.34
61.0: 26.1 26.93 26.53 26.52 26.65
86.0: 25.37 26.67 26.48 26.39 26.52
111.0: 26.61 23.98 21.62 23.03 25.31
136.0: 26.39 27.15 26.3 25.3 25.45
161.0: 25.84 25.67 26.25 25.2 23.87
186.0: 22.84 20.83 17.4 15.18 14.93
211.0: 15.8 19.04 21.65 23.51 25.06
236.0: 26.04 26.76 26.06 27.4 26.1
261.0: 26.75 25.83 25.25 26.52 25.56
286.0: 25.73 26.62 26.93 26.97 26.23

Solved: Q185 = 5.4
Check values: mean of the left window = 25.5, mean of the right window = 24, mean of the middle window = 21.6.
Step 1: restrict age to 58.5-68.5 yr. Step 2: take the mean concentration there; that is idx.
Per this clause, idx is 26.5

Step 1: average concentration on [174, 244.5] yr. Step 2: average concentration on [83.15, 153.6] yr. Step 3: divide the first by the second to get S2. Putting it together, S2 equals 0.84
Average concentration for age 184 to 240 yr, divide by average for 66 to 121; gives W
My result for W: 0.8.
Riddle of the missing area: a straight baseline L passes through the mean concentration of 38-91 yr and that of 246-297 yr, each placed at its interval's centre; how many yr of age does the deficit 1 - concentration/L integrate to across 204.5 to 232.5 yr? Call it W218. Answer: 6.8 yr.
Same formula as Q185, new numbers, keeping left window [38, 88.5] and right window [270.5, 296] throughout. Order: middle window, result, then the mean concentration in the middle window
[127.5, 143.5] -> 0.3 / 26.1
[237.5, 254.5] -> -0.3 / 26.7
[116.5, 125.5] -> 1.4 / 22.5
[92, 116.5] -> 0.4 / 26.2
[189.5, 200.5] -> 3.4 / 18.2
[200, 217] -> 6.6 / 16.1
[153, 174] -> 0.6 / 25.8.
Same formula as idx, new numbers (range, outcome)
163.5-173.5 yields 26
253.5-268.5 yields 26.2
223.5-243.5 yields 25.3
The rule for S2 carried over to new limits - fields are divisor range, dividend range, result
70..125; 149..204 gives 0.90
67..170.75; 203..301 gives 0.95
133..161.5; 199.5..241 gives 0.79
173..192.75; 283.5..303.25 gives 1.14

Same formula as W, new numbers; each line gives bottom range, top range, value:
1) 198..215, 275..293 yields 1.66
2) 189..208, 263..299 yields 1.53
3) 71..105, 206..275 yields 0.91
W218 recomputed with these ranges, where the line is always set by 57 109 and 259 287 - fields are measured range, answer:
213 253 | 2.68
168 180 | 0.33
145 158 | 0.32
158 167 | 0.16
